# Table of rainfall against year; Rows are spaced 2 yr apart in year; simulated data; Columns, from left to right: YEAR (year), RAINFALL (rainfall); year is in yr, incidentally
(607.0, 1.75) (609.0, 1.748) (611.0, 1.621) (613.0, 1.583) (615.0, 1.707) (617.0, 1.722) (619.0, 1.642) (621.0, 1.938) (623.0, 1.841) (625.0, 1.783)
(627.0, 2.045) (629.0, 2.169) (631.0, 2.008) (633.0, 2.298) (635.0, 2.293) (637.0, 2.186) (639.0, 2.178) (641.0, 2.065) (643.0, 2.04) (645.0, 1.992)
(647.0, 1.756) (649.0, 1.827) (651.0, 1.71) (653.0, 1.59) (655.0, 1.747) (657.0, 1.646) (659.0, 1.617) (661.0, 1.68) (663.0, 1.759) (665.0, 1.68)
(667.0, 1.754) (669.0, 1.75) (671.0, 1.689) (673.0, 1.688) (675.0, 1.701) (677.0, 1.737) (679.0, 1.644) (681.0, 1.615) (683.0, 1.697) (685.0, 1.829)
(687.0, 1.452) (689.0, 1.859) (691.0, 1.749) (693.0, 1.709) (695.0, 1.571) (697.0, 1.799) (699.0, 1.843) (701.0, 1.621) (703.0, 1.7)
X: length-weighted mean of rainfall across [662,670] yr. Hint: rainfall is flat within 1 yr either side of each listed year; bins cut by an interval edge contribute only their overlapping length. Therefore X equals 1.74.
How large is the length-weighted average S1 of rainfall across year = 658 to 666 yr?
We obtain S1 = 1.68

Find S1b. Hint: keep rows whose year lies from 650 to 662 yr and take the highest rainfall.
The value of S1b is 1.747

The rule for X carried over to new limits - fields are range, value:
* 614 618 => 1.71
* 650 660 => 1.66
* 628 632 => 2.09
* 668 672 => 1.72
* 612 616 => 1.65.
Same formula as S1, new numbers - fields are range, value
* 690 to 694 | 1.73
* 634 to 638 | 2.24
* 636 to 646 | 2.09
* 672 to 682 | 1.68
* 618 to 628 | 1.85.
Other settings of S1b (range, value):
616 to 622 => 1.938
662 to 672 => 1.759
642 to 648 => 2.04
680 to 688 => 1.829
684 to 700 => 1.859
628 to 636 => 2.298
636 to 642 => 2.186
